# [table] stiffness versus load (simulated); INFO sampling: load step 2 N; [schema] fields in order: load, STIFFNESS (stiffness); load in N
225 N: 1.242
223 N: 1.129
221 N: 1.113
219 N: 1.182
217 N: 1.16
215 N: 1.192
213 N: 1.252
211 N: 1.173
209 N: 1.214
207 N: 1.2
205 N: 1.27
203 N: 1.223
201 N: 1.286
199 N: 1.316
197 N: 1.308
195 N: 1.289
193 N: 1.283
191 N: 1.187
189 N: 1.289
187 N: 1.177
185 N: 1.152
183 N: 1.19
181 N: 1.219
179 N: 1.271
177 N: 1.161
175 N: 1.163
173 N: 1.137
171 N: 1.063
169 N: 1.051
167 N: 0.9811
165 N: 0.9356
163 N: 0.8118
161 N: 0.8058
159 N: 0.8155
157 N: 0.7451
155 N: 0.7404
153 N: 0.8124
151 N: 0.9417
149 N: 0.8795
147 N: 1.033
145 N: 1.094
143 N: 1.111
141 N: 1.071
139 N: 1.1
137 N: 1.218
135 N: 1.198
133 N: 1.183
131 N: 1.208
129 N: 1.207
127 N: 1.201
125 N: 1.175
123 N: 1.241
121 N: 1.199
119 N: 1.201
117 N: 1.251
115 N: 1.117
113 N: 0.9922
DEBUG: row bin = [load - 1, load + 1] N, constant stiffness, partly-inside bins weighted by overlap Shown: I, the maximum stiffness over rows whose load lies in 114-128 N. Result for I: 1.251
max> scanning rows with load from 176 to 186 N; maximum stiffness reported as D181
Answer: 1.271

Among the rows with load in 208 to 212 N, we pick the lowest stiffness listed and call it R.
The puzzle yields 1.173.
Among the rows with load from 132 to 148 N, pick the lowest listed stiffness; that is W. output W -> 1.033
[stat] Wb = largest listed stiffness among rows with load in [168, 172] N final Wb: 1.063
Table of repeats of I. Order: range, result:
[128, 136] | 1.208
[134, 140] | 1.218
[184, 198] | 1.308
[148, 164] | 0.9417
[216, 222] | 1.182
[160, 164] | 0.8118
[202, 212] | 1.27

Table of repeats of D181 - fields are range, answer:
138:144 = 1.111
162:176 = 1.163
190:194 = 1.283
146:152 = 1.033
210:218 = 1.252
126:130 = 1.207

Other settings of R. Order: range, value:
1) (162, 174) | 0.8118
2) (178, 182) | 1.219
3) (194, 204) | 1.223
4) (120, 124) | 1.199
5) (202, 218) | 1.16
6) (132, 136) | 1.183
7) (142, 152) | 0.8795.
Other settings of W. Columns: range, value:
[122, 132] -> 1.175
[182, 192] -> 1.152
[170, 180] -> 1.063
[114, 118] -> 1.117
